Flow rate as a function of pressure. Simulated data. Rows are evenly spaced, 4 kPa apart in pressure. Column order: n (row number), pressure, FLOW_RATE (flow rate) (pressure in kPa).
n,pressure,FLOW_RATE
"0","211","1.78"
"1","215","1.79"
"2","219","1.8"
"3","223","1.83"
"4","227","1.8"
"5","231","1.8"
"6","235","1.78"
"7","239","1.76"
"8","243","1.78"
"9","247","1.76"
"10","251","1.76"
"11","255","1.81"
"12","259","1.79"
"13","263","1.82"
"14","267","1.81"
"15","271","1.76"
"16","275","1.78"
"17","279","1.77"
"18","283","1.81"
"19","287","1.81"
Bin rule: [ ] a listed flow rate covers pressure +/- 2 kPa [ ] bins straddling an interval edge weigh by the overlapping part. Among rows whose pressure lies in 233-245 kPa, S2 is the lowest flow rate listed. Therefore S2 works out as 1.76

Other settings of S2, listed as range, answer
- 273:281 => 1.77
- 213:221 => 1.79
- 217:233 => 1.8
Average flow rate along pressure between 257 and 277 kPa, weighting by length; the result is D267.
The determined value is 1.79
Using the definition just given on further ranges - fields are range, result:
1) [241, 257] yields 1.78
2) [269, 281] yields 1.77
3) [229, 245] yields 1.78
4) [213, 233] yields 1.8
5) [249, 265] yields 1.8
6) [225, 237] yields 1.79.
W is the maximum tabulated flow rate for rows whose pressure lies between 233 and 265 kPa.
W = 1.82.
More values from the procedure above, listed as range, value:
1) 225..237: 1.8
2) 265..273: 1.81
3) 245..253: 1.76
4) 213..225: 1.83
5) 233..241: 1.78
